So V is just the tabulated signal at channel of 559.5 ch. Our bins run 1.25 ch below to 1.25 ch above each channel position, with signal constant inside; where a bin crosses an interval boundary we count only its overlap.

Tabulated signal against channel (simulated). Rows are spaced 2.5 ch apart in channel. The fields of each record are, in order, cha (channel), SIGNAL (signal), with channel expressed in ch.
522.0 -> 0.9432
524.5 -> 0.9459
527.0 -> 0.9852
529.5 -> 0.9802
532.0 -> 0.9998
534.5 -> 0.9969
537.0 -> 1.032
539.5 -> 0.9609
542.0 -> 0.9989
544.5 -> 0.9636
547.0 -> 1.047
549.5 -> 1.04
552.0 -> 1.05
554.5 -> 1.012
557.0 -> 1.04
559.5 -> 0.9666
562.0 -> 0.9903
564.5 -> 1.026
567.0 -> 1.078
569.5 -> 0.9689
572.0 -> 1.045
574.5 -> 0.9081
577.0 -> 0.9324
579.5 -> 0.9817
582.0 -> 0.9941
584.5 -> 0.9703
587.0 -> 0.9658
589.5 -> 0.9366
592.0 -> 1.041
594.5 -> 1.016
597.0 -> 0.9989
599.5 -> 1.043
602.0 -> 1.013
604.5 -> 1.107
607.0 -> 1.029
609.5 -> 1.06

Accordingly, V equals 0.9666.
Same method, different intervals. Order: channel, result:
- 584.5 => 0.9703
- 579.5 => 0.9817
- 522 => 0.9432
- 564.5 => 1.026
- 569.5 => 0.9689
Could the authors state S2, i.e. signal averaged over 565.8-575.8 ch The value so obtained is 0.999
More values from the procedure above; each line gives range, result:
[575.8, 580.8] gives 0.958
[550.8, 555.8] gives 1.03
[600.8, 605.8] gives 1.06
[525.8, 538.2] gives 0.999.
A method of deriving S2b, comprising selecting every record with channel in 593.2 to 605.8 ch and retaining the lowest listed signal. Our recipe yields 0.9989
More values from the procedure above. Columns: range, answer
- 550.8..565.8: 0.9666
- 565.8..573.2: 0.9689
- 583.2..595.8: 0.9366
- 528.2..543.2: 0.9609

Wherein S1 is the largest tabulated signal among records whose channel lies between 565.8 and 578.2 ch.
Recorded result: 1.078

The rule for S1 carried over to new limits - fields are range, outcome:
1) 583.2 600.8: 1.043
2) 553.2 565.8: 1.04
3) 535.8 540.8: 1.032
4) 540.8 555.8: 1.05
